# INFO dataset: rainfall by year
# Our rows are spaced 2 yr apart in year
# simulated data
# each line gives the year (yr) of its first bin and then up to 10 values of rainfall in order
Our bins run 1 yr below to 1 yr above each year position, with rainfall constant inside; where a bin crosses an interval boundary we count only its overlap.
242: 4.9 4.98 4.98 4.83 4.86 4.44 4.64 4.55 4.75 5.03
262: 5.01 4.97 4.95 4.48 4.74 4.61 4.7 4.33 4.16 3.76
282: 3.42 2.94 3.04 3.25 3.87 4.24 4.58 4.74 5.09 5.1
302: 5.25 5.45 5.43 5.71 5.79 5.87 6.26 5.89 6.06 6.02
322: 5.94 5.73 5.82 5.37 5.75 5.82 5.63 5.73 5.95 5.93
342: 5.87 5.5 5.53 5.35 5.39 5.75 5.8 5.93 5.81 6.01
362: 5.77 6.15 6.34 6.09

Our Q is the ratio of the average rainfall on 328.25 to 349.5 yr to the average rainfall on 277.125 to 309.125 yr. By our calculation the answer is 1.30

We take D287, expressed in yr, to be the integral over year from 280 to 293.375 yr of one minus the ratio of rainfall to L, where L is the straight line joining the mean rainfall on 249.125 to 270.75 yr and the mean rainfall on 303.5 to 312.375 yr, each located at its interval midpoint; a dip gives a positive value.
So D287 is 4.44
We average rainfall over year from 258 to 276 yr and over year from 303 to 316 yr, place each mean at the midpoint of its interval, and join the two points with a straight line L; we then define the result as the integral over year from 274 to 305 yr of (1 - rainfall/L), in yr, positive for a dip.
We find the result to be 6.3 yr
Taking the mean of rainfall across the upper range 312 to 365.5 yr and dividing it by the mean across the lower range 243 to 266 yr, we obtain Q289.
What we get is 1.20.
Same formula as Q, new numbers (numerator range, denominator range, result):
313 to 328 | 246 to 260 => 1.25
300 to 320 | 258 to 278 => 1.21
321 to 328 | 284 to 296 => 1.52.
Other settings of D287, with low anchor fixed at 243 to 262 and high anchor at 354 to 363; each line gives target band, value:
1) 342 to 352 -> 0.4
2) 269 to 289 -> 4.6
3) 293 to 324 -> -1.0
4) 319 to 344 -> -0.8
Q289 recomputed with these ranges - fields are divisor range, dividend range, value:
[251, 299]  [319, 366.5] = 1.33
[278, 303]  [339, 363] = 1.39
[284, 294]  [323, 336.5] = 1.57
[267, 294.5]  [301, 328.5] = 1.44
